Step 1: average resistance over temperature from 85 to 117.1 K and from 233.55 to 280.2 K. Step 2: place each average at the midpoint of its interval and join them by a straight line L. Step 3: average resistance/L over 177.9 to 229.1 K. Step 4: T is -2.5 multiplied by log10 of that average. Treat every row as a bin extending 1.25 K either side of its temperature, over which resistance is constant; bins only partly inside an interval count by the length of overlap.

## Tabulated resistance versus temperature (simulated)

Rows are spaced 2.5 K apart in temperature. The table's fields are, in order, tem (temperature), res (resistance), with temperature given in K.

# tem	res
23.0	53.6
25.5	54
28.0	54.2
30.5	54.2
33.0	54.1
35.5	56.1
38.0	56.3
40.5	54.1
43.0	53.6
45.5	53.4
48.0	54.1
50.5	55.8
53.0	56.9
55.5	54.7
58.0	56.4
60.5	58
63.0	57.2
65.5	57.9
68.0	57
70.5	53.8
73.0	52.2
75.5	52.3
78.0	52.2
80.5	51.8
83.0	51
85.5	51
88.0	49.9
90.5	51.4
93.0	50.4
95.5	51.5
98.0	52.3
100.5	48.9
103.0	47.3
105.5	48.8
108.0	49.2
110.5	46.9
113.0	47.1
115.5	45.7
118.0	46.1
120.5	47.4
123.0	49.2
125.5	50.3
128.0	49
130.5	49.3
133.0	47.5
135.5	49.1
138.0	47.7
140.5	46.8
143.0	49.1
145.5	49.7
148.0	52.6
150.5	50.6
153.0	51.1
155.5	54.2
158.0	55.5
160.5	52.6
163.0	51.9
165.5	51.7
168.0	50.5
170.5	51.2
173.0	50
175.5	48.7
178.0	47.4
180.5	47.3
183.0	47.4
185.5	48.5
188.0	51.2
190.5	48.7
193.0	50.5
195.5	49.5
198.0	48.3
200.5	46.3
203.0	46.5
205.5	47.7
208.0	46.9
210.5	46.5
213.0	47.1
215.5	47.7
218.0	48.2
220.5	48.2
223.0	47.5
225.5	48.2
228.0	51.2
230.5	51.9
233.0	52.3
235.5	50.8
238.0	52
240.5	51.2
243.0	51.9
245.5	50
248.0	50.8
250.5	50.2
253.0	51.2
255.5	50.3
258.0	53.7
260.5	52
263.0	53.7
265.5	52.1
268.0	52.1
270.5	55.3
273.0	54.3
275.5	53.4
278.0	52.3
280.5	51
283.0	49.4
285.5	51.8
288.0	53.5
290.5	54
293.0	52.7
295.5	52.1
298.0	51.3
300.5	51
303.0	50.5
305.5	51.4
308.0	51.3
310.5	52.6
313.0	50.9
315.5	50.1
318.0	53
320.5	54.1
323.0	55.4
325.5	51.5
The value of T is 0.06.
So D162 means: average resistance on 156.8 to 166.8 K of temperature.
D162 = 52.9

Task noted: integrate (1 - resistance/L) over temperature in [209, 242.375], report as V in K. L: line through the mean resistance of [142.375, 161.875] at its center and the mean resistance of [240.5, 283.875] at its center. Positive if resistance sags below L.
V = 1.62 K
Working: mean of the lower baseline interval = 52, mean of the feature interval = 49.5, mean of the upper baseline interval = 52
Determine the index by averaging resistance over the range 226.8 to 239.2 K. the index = 51.6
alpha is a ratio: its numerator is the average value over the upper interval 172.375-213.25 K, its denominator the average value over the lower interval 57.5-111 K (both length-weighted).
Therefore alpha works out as 0.92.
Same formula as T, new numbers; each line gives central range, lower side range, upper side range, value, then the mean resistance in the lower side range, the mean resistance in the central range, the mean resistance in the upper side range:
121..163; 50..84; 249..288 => 0.07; 54.8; 50.3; 52.2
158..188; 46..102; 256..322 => 0.06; 53.5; 50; 52.3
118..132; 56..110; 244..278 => 0.08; 52.4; 48.8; 52.2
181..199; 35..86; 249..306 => 0.09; 54.6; 49.1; 52.1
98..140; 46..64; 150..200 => 0.10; 56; 48.2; 50.3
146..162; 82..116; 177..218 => -0.09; 49.5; 52.6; 48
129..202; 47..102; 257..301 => 0.07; 53.5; 49.8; 52.6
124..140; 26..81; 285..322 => 0.11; 54.9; 48.7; 52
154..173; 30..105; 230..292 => 0.01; 53.5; 52.3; 52.1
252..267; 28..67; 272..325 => 0.01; 55.5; 52.2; 52.2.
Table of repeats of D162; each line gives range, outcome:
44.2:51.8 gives 54.4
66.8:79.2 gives 53.5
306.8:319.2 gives 51.6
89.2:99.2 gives 51.4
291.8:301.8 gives 51.8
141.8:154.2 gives 50.6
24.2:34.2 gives 54.1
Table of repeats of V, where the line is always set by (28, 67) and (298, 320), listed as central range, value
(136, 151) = 1.3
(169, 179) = 0.8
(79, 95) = 1.1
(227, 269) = 0.6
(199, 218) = 2.1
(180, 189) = 0.8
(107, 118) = 1.5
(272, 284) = 0.0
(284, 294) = -0.2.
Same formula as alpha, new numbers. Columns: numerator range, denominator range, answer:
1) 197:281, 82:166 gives 1.01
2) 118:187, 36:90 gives 0.92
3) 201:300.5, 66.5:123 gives 1.01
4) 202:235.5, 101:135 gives 1.01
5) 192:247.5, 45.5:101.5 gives 0.92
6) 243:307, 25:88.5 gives 0.96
